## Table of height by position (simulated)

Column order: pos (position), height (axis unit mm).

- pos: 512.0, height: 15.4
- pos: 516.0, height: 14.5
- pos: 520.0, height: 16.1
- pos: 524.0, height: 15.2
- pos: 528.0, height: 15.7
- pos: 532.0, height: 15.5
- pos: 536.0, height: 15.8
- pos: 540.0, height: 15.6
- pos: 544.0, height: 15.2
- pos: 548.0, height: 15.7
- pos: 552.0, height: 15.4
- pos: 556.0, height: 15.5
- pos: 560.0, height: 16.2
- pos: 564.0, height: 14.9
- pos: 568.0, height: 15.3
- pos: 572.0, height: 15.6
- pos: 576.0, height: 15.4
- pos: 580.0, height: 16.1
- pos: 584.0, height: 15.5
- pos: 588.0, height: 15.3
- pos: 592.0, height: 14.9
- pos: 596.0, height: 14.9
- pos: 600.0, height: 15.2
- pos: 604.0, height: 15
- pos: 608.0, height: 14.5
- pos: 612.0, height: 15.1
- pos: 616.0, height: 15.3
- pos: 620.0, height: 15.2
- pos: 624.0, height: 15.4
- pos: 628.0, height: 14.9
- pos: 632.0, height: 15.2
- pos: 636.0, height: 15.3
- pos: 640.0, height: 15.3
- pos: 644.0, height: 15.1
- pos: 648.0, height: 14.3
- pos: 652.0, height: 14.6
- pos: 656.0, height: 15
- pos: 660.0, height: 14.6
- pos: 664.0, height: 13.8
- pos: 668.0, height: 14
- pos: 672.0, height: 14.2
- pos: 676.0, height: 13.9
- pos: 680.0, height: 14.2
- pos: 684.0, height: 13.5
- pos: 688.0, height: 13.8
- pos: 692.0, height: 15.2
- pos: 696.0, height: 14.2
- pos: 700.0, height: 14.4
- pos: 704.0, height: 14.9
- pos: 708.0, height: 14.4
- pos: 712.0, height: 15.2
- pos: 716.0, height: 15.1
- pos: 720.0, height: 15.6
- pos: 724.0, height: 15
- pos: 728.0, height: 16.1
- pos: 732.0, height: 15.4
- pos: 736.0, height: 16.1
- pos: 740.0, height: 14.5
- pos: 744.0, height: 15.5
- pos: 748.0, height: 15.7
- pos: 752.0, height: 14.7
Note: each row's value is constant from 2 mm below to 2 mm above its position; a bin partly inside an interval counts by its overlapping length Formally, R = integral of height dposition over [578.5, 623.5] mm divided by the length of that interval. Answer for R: 15.2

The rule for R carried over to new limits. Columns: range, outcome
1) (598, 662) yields 15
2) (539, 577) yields 15.5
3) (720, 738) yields 15.6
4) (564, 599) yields 15.3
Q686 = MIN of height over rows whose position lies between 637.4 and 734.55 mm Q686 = 13.5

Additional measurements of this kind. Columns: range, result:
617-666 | 13.8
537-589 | 14.9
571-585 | 15.4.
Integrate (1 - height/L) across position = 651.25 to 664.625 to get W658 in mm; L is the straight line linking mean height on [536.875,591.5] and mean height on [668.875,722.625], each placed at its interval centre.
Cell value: 0.21 mm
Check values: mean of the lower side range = 15.5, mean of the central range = 14.6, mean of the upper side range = 14.5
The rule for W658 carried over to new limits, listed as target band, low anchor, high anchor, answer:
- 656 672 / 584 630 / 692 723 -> 0.8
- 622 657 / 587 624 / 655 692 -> -1.0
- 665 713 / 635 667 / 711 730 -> 2.5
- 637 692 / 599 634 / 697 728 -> 2.4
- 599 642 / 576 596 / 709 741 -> 0.7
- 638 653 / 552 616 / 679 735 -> 0.2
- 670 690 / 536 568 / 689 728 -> 1.5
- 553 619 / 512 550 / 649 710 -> -1.1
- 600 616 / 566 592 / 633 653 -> 0.3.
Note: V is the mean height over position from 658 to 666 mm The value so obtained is 14.2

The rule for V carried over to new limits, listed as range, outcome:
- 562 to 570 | 15.1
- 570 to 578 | 15.5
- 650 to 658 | 14.8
